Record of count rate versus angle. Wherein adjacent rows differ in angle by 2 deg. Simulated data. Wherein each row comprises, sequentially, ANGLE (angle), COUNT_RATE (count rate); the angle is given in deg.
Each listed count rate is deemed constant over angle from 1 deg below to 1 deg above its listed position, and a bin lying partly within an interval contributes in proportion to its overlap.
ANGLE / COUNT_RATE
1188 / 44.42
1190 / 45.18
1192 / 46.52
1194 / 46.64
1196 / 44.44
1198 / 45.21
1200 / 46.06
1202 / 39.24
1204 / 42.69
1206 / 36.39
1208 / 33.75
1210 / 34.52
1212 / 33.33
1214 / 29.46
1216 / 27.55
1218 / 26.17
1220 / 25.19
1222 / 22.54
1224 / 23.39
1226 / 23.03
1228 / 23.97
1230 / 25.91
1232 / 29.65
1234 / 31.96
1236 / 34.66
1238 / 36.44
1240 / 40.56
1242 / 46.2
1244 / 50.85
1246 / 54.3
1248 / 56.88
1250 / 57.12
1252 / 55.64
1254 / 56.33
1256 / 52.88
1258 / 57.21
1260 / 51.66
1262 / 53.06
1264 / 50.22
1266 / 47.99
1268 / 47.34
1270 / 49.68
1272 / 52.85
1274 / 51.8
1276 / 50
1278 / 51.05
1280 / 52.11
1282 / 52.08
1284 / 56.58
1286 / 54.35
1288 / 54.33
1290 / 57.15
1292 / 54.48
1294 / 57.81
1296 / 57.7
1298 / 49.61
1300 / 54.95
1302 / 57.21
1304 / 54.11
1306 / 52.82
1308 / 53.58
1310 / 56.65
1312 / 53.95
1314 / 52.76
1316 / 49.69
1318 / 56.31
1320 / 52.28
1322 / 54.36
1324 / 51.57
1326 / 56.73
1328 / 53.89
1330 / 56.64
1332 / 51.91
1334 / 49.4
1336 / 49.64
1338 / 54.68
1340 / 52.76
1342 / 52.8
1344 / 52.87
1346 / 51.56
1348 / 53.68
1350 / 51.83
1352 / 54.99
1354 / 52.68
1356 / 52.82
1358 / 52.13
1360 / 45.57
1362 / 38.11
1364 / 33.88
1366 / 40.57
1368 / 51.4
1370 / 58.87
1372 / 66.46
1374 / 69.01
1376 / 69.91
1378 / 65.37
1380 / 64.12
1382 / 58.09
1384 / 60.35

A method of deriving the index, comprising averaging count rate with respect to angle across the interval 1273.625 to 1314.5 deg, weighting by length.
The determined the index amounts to 54.1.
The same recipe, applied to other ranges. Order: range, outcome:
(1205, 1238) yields 29.1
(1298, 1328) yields 53.9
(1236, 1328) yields 52.6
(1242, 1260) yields 54.5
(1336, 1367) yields 49.4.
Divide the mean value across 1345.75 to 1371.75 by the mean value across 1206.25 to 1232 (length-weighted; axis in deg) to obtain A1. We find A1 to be 1.78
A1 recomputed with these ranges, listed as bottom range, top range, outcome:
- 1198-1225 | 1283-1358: 1.64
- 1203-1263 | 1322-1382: 1.37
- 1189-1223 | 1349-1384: 1.49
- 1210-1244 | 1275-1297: 1.77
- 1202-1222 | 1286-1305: 1.73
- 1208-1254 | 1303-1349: 1.47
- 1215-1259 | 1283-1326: 1.40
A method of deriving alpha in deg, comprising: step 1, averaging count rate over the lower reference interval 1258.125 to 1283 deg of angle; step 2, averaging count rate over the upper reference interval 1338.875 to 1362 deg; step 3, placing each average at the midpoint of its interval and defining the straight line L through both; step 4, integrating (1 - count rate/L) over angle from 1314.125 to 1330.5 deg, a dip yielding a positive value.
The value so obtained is -0.77 deg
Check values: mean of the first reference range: 51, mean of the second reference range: 51.6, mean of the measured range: 53.8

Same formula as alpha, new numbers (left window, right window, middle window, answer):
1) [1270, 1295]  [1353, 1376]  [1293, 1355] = -1.05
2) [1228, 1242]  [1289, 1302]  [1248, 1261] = -4.76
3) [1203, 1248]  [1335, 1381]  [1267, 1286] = -4.65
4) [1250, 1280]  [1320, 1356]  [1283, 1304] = -1.14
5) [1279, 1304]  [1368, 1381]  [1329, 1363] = 5.41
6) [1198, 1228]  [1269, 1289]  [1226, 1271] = -2.13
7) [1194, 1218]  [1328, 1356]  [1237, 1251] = -2.39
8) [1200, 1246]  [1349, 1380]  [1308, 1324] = -2.29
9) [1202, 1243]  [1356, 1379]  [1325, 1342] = -1.64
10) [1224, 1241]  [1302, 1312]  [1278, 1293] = -2.10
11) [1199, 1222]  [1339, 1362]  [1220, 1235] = 4.20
